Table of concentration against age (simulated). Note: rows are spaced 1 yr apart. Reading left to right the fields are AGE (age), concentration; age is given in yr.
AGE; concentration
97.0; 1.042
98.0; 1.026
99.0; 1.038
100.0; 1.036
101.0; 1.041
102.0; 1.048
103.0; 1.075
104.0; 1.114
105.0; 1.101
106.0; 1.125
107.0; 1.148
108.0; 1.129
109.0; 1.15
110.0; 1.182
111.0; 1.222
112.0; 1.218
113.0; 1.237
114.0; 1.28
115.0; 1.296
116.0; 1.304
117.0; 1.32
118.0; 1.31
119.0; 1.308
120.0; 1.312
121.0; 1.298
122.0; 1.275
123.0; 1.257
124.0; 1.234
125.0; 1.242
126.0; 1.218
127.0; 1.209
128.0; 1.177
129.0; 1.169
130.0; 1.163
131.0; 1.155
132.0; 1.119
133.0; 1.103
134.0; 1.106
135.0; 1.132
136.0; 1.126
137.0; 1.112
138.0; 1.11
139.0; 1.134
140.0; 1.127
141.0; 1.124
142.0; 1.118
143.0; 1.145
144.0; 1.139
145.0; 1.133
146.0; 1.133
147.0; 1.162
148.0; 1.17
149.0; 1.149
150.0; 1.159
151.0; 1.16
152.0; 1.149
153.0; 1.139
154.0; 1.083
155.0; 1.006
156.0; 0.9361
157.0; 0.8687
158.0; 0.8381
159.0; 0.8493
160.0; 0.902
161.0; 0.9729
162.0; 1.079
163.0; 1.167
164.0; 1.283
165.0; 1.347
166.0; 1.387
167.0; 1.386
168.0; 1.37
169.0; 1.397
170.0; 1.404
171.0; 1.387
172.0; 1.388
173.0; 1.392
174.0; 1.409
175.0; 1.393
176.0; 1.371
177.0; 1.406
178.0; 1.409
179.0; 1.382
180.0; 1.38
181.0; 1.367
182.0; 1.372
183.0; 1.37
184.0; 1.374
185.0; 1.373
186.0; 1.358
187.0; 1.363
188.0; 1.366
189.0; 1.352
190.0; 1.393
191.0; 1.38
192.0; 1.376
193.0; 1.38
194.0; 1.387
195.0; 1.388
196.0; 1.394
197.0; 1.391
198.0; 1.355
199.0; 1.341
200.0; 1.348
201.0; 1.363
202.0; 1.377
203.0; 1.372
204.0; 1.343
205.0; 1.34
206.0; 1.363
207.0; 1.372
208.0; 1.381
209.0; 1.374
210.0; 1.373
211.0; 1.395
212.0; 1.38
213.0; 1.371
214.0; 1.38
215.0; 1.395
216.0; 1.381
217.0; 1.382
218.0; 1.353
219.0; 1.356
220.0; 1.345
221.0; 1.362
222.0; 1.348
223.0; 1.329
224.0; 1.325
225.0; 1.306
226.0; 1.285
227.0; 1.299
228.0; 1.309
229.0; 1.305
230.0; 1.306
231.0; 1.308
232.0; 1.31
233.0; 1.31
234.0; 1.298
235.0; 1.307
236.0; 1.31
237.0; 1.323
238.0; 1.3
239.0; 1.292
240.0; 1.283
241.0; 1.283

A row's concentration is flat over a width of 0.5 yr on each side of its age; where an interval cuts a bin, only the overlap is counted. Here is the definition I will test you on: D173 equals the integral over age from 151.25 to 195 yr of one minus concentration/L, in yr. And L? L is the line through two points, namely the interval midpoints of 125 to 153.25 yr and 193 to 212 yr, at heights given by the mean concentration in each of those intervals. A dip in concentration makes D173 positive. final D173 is -0.11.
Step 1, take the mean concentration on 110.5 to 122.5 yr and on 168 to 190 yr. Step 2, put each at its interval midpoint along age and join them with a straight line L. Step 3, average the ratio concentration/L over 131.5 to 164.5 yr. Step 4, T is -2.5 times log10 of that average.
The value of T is 0.22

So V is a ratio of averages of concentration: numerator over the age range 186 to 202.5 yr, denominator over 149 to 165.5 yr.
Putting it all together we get 1.3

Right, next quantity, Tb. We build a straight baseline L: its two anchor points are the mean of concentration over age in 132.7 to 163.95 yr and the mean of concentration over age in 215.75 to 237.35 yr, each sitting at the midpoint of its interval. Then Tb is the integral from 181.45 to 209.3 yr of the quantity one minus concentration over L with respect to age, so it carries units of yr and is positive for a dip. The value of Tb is -3.20 yr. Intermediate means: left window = 1.08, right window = 1.32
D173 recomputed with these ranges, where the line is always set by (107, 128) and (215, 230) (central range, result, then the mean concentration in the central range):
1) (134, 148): 1.5 yr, 1.13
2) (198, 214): -0.5 yr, 1.37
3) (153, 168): 2.3 yr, 1.09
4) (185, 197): -0.6 yr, 1.38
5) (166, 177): -0.8 yr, 1.39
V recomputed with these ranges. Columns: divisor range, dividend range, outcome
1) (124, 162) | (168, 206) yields 1.25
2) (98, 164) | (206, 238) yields 1.18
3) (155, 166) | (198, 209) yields 1.31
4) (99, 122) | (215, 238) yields 1.11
